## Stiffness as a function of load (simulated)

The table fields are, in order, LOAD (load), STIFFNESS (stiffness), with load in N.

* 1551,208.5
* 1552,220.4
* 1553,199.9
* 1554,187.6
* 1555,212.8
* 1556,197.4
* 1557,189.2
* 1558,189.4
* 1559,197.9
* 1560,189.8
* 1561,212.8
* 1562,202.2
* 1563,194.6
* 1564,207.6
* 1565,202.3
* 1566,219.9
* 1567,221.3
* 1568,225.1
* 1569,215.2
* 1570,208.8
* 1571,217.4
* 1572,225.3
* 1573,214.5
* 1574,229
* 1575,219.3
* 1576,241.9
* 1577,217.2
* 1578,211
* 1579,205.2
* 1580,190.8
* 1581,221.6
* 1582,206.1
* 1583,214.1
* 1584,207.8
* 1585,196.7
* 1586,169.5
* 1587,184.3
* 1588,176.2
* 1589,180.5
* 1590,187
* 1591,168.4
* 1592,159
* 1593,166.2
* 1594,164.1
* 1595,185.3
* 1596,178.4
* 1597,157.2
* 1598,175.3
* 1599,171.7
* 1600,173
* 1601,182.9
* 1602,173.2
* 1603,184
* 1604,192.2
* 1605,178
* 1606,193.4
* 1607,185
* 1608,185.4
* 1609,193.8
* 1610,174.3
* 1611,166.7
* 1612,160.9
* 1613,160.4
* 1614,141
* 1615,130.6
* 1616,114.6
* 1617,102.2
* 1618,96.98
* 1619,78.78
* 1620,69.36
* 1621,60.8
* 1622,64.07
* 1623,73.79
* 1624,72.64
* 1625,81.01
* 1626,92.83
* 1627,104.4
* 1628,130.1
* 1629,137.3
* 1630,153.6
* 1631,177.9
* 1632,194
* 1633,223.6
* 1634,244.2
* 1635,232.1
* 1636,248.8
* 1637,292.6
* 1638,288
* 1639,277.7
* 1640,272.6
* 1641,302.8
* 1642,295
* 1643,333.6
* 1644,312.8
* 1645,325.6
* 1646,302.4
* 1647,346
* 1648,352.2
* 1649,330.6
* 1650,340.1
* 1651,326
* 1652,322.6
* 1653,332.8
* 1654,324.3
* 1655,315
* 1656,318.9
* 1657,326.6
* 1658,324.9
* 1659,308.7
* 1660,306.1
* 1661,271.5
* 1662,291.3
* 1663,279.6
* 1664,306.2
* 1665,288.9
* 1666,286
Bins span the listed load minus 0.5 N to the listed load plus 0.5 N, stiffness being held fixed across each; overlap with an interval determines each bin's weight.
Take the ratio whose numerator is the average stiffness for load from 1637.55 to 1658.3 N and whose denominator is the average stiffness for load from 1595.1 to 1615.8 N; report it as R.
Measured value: 1.84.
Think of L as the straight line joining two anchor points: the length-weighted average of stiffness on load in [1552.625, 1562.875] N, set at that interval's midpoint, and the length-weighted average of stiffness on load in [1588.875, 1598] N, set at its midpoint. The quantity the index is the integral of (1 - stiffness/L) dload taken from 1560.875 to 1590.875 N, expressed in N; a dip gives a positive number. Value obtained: -3.6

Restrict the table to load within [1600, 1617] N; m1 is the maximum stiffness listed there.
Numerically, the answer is 193.8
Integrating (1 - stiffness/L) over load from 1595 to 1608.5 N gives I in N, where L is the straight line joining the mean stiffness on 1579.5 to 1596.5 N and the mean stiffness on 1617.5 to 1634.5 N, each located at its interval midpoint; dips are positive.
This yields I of -1.5 N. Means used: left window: 186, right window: 121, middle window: 179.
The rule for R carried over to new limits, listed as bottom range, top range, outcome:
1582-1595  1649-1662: 1.74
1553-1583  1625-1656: 1.25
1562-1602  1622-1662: 1.29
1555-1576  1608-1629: 0.55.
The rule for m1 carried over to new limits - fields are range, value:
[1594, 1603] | 185.3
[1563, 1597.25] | 241.9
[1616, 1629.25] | 137.3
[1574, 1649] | 352.2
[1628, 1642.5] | 302.8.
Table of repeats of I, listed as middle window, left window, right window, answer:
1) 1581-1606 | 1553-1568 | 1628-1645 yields 4.6 N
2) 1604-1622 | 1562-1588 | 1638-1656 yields 8.5 N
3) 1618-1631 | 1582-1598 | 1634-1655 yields 8.2 N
